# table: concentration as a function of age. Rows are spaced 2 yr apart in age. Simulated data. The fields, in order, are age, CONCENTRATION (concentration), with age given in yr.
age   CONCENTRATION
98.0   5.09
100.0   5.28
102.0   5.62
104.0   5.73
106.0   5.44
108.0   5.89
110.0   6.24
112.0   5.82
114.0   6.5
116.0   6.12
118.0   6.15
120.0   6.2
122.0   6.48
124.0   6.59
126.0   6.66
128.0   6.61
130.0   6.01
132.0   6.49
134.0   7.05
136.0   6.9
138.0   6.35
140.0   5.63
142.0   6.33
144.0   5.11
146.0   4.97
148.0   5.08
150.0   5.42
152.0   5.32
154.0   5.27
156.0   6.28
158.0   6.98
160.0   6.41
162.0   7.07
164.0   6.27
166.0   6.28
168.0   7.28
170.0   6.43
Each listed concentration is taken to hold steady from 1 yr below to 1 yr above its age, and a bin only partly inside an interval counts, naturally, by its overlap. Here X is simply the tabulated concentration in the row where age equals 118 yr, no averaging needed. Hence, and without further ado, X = 6.15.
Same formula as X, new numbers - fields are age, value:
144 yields 5.11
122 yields 6.48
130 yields 6.01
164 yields 6.27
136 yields 6.9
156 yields 6.28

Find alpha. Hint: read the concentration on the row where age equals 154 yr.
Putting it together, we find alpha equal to 5.27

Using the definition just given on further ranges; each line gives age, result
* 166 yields 6.28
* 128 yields 6.61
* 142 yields 6.33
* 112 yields 5.82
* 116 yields 6.12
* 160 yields 6.41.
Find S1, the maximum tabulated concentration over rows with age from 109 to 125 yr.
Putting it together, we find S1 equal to 6.59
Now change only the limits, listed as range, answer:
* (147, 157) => 6.28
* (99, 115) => 6.5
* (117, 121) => 6.2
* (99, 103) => 5.62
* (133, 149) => 7.05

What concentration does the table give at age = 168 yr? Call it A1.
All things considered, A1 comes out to 7.28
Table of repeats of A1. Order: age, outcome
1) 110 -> 6.24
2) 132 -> 6.49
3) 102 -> 5.62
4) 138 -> 6.35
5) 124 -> 6.59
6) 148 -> 5.08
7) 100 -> 5.28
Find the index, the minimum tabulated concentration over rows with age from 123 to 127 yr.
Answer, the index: 6.59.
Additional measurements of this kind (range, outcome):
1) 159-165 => 6.27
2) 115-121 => 6.12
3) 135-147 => 4.97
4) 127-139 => 6.01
